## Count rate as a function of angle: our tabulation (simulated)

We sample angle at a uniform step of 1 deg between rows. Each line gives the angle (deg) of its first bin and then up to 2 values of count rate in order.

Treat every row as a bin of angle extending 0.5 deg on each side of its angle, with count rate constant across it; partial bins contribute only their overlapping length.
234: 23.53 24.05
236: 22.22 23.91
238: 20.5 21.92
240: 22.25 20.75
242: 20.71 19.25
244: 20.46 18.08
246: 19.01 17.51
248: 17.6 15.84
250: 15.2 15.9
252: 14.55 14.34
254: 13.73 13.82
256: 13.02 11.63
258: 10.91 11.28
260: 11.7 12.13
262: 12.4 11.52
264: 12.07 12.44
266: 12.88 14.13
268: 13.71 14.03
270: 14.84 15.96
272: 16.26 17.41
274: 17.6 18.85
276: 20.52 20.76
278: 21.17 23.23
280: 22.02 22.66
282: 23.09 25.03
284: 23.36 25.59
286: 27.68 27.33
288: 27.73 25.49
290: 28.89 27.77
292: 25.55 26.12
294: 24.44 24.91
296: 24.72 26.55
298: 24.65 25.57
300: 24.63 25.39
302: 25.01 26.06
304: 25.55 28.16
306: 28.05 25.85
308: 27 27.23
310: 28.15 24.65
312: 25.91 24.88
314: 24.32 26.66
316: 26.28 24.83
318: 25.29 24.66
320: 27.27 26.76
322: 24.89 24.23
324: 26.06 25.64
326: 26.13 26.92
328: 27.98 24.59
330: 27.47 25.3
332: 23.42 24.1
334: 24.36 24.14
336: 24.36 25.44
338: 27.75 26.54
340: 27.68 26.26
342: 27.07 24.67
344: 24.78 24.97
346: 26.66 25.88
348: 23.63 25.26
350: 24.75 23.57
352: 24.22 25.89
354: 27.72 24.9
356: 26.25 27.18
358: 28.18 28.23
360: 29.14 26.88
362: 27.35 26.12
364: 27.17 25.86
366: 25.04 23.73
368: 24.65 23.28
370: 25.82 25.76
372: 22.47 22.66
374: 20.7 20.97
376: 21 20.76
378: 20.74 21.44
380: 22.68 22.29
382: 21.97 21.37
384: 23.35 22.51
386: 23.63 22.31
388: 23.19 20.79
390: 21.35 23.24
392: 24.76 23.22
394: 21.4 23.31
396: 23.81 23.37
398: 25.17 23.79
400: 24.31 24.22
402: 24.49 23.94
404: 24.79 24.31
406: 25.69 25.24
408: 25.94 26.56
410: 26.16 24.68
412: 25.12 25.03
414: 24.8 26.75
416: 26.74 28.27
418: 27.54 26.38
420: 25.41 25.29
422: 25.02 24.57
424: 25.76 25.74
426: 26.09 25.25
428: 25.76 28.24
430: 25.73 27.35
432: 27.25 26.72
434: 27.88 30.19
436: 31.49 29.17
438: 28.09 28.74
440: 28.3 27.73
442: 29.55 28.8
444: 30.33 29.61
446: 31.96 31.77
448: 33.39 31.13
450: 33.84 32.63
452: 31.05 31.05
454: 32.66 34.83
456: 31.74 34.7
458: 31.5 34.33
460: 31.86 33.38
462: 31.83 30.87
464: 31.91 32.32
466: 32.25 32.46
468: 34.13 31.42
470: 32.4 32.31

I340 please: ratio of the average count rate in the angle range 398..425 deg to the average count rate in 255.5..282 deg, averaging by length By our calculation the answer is 1.62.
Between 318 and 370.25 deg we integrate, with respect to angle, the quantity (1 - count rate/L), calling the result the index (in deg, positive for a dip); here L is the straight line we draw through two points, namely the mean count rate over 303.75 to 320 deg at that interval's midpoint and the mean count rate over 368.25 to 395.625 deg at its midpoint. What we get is -2.9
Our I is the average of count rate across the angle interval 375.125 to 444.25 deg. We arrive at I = 25.1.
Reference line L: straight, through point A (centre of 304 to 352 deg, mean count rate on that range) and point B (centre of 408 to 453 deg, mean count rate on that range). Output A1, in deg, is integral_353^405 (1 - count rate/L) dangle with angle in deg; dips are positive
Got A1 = 5.4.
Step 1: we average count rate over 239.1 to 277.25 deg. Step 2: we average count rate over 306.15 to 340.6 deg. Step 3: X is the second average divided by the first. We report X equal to 1.6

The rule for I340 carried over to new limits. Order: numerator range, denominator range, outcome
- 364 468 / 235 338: 1.23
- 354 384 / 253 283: 1.54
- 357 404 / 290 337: 0.92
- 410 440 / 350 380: 1.08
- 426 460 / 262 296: 1.45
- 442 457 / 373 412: 1.37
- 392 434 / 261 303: 1.19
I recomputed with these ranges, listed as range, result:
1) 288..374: 25.7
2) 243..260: 15.2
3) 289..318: 26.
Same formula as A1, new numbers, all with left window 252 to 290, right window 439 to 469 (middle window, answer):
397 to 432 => 3.8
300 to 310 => -3.0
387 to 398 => 1.7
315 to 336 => -3.5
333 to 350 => -1.8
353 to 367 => -1.3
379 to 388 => 1.3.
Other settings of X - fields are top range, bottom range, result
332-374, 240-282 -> 1.57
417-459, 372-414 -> 1.25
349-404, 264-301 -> 1.10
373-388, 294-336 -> 0.85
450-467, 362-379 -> 1.38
